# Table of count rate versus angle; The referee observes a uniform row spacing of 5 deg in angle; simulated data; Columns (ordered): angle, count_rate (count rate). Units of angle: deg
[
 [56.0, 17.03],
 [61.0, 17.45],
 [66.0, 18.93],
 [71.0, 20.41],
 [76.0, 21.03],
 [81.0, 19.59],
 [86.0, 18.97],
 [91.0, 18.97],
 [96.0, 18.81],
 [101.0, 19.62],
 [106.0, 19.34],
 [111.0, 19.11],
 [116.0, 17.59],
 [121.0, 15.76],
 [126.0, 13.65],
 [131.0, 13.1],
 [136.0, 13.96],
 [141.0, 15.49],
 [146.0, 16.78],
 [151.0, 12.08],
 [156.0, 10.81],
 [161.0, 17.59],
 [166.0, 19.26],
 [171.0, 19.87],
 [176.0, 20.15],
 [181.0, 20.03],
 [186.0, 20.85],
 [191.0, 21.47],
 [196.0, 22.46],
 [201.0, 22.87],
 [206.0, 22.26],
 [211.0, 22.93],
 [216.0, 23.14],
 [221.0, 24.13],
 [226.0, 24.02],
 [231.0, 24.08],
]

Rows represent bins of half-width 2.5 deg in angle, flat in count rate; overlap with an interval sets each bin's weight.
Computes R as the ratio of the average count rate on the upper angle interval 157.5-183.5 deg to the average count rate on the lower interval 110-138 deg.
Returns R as 1.2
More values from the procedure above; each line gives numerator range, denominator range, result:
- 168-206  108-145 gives 1.35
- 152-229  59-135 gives 1.14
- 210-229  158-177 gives 1.25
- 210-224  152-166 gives 1.58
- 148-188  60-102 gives 0.91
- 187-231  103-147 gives 1.42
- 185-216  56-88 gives 1.16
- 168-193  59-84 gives 1.05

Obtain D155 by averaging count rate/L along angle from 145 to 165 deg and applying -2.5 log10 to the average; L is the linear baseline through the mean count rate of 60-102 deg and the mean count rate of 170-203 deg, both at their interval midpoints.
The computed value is 0.38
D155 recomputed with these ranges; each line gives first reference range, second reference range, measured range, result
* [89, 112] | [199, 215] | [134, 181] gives 0.27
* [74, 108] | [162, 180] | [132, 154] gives 0.33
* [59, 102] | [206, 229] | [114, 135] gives 0.35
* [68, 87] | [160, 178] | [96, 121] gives 0.07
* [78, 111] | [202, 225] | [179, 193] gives 0.07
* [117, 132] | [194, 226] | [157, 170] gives 0.05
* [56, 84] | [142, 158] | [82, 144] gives -0.06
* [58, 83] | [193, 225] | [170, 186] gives 0.10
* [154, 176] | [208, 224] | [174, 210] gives -0.05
